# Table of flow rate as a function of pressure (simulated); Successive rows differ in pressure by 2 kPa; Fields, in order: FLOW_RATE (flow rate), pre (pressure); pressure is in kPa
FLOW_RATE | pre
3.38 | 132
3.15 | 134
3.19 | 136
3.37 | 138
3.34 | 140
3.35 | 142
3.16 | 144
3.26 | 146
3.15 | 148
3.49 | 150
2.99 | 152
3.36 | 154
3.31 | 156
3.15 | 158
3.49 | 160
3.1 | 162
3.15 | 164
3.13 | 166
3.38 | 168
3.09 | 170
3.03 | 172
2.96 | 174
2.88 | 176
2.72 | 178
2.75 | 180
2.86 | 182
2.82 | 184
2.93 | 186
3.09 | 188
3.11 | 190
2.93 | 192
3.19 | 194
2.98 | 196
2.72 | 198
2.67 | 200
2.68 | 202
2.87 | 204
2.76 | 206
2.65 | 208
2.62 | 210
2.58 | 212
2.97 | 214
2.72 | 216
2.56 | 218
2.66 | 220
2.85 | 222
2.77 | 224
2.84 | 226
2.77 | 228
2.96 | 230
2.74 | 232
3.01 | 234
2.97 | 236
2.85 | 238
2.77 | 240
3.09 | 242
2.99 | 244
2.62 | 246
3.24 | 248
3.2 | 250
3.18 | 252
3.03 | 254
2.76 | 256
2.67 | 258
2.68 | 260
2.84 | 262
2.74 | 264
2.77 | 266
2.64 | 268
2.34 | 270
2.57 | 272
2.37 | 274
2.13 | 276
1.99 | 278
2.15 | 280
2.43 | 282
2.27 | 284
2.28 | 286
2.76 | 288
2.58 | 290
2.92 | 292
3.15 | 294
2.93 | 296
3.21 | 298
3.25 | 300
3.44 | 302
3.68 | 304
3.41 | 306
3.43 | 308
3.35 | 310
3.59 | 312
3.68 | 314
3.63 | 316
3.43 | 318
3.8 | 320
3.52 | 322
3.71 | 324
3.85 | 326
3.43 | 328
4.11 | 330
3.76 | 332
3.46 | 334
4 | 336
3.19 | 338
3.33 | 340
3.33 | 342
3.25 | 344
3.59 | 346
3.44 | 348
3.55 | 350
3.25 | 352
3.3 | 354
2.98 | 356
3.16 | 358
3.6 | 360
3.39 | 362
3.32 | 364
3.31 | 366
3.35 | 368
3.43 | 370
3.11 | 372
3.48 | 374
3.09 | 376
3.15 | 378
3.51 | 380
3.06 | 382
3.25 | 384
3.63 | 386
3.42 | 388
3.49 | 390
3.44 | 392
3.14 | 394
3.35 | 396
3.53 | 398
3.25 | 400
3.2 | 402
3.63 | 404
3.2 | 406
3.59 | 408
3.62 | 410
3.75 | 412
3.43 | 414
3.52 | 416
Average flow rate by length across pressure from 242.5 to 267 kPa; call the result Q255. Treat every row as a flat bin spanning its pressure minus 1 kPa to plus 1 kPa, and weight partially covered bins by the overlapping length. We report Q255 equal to 2.9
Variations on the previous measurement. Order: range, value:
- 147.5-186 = 3.09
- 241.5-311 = 2.83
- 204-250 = 2.83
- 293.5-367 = 3.46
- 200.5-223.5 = 2.72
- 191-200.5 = 2.91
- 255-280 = 2.53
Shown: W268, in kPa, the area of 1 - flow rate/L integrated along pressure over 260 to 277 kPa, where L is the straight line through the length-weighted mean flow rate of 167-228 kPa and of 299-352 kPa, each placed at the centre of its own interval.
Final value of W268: 3.5 kPa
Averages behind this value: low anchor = 2.85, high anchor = 3.54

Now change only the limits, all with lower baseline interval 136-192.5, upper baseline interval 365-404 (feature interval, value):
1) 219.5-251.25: 2.88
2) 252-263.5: 1.38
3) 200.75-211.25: 1.50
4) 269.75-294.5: 6.04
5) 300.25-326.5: -2.40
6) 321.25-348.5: -2.37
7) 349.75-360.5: 0.10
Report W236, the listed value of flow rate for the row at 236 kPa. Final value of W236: 2.97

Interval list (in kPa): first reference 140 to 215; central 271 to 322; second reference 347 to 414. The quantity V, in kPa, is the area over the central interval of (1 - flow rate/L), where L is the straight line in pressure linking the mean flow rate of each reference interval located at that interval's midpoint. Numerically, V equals 3.7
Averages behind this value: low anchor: 3.01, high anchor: 3.36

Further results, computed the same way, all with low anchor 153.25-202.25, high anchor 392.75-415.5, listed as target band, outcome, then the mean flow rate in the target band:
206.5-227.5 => 2.5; 2.72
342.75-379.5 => 0.3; 3.32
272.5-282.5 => 3.1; 2.22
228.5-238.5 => 0.7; 2.9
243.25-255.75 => 0.5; 3.03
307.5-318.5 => -0.9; 3.53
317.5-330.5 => -1.6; 3.69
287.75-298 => 1.0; 2.91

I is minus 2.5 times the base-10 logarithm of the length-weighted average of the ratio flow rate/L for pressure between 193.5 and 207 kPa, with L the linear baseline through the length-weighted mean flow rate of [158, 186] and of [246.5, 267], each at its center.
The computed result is 0.06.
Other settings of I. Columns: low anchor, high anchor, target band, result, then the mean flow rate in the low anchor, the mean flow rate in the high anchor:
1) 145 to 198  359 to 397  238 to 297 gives 0.19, 3.08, 3.34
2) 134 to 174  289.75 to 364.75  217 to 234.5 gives 0.19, 3.23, 3.43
